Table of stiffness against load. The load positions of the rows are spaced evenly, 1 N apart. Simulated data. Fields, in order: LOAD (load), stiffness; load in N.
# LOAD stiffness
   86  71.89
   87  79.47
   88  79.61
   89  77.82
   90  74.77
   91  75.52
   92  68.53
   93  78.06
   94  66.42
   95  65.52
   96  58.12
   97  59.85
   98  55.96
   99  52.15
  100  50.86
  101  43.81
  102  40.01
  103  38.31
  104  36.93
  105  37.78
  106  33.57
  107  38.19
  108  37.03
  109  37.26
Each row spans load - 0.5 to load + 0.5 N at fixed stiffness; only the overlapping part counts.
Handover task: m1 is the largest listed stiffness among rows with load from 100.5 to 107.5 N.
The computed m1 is 43.81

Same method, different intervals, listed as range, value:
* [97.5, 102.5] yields 55.96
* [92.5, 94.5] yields 78.06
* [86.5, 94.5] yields 79.61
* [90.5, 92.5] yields 75.52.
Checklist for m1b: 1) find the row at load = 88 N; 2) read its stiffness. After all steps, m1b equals 79.61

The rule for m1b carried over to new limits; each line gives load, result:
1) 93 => 78.06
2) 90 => 74.77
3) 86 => 71.89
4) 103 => 38.31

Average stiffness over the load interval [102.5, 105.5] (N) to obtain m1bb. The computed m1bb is 37.7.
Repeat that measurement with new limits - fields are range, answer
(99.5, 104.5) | 42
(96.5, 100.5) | 54.7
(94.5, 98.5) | 59.9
